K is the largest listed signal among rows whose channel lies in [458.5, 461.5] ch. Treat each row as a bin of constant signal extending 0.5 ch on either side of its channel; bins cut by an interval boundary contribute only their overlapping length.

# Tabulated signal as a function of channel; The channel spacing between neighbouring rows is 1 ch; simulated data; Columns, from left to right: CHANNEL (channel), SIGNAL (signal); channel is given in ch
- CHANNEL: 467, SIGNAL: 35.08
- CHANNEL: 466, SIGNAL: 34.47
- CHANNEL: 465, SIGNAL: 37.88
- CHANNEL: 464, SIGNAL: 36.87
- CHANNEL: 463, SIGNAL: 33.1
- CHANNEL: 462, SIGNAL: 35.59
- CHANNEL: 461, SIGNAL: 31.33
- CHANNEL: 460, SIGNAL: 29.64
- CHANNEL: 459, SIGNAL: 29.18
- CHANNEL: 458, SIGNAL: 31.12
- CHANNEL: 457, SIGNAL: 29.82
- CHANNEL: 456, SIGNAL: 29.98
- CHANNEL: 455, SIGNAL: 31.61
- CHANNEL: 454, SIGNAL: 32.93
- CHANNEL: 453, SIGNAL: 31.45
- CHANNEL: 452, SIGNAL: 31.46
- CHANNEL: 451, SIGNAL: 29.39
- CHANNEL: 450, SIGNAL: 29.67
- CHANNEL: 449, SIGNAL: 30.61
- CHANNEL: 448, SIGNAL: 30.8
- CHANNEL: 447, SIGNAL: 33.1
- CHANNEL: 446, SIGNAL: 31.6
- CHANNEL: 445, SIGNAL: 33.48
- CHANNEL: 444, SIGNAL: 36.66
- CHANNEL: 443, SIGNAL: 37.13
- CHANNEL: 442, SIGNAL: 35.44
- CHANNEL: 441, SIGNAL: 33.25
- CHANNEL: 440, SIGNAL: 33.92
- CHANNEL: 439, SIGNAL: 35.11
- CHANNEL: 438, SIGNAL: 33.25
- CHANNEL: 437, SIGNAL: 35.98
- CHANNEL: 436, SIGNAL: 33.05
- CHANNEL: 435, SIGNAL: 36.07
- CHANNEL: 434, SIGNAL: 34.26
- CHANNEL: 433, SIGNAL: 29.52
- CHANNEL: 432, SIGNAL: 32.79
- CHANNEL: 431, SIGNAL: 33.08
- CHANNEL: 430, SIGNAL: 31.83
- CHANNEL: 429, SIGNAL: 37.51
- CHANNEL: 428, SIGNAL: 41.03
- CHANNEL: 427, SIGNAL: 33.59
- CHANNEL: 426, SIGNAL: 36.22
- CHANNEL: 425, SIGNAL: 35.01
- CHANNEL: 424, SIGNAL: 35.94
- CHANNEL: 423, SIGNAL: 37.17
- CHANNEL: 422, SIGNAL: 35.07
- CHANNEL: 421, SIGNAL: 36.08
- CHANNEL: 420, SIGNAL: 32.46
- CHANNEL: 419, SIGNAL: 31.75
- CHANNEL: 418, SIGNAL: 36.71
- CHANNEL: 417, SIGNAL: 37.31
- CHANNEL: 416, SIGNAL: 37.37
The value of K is 31.33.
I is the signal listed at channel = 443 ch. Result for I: 37.13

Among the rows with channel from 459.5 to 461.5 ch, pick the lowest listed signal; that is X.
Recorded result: 29.64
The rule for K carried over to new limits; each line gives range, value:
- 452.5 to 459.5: 32.93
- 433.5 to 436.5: 36.07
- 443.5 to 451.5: 36.66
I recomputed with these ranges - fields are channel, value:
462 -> 35.59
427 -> 33.59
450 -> 29.67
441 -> 33.25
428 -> 41.03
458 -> 31.12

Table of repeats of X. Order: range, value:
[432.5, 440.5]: 29.52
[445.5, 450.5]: 29.67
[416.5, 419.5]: 31.75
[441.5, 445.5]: 33.48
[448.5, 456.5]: 29.39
